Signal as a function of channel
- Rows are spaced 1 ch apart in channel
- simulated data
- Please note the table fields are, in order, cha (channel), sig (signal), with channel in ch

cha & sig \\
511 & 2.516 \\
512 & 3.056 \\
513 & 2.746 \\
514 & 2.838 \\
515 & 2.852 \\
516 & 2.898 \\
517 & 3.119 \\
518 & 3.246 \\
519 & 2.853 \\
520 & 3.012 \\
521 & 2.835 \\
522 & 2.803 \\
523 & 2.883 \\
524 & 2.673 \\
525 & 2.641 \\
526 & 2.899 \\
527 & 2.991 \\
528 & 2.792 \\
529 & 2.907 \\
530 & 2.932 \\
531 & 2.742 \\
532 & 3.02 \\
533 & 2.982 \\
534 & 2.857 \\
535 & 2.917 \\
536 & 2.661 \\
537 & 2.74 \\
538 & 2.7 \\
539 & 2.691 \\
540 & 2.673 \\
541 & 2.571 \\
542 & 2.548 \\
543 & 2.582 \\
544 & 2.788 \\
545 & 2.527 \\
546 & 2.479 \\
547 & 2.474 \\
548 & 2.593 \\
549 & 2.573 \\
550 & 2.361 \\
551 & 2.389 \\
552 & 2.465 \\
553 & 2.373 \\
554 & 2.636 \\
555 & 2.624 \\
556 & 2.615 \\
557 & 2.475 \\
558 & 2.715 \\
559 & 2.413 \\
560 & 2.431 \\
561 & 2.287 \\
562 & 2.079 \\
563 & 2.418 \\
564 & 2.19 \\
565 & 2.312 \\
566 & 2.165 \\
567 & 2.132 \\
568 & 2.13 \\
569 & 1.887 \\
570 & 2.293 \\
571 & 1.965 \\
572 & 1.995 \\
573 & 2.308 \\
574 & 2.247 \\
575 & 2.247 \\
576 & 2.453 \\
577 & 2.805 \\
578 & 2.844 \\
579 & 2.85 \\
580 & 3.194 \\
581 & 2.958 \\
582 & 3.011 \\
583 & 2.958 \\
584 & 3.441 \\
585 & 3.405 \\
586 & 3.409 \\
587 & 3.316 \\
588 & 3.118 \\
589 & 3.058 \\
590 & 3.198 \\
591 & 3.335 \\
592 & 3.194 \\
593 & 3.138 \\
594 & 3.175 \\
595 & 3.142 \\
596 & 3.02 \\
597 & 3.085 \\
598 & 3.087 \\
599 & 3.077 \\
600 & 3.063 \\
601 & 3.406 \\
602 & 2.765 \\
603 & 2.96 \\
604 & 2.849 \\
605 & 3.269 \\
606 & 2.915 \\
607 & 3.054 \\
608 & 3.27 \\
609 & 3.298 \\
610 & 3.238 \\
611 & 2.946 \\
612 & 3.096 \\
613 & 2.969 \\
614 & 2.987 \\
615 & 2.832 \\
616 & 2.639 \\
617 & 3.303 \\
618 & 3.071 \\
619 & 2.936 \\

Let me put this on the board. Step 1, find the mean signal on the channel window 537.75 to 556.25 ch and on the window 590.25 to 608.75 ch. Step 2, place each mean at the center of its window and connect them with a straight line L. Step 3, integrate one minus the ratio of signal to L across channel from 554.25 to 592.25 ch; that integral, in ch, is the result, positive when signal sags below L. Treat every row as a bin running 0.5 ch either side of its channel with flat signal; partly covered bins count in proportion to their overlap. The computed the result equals 2.68 ch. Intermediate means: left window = 2.56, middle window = 2.64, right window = 3.1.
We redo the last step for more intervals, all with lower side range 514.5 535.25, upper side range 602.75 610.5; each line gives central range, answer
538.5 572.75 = 6.55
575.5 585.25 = 0.20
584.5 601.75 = -0.60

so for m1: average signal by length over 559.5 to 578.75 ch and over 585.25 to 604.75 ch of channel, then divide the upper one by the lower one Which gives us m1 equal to 1.37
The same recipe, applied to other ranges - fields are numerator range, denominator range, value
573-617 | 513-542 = 1.07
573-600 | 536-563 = 1.19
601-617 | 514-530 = 1.05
